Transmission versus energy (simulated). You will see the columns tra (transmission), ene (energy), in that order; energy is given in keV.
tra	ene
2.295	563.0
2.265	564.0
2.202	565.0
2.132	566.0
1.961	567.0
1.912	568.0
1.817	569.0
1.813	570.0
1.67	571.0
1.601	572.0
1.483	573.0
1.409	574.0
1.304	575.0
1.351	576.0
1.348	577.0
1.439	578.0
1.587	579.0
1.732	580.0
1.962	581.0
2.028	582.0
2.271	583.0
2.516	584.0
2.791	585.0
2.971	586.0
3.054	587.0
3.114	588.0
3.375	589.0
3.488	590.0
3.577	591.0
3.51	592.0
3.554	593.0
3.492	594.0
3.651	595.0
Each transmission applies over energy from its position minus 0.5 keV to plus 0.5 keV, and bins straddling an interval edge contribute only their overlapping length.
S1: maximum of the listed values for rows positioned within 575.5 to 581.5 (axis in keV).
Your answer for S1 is 1.962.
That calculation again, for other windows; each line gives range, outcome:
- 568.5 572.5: 1.817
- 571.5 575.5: 1.601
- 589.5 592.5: 3.577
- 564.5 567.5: 2.202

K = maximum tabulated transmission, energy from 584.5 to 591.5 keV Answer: 3.577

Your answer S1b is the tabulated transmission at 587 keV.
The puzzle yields 3.054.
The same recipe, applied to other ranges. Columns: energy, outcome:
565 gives 2.202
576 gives 1.351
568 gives 1.912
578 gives 1.439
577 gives 1.348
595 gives 3.651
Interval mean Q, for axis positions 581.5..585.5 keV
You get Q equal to 2.4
